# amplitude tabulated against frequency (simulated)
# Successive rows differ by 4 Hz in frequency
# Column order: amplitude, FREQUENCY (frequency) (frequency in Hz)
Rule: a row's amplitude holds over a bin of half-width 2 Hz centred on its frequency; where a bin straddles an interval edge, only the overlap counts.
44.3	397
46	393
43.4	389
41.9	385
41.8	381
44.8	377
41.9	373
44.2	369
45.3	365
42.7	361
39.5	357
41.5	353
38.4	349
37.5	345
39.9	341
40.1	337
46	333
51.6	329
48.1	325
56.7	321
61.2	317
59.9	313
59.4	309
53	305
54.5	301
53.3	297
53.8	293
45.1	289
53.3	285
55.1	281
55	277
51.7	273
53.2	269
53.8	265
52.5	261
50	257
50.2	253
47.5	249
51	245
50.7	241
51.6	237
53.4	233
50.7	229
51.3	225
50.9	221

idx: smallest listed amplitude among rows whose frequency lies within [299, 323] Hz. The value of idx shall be 53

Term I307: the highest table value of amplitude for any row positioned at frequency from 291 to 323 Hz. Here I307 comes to 61.2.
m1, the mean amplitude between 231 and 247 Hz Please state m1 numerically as 51.7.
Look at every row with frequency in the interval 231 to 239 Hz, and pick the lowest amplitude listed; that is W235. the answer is 51.6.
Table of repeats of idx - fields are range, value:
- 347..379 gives 38.4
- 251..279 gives 50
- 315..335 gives 46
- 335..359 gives 37.5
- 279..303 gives 45.1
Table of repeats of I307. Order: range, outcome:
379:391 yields 43.4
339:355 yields 41.5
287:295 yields 53.8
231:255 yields 53.4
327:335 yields 51.6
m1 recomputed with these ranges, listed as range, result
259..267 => 53.1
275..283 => 55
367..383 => 43.2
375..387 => 42.8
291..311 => 54.8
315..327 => 55.3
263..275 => 52.9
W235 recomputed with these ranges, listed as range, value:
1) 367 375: 41.9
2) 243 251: 47.5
